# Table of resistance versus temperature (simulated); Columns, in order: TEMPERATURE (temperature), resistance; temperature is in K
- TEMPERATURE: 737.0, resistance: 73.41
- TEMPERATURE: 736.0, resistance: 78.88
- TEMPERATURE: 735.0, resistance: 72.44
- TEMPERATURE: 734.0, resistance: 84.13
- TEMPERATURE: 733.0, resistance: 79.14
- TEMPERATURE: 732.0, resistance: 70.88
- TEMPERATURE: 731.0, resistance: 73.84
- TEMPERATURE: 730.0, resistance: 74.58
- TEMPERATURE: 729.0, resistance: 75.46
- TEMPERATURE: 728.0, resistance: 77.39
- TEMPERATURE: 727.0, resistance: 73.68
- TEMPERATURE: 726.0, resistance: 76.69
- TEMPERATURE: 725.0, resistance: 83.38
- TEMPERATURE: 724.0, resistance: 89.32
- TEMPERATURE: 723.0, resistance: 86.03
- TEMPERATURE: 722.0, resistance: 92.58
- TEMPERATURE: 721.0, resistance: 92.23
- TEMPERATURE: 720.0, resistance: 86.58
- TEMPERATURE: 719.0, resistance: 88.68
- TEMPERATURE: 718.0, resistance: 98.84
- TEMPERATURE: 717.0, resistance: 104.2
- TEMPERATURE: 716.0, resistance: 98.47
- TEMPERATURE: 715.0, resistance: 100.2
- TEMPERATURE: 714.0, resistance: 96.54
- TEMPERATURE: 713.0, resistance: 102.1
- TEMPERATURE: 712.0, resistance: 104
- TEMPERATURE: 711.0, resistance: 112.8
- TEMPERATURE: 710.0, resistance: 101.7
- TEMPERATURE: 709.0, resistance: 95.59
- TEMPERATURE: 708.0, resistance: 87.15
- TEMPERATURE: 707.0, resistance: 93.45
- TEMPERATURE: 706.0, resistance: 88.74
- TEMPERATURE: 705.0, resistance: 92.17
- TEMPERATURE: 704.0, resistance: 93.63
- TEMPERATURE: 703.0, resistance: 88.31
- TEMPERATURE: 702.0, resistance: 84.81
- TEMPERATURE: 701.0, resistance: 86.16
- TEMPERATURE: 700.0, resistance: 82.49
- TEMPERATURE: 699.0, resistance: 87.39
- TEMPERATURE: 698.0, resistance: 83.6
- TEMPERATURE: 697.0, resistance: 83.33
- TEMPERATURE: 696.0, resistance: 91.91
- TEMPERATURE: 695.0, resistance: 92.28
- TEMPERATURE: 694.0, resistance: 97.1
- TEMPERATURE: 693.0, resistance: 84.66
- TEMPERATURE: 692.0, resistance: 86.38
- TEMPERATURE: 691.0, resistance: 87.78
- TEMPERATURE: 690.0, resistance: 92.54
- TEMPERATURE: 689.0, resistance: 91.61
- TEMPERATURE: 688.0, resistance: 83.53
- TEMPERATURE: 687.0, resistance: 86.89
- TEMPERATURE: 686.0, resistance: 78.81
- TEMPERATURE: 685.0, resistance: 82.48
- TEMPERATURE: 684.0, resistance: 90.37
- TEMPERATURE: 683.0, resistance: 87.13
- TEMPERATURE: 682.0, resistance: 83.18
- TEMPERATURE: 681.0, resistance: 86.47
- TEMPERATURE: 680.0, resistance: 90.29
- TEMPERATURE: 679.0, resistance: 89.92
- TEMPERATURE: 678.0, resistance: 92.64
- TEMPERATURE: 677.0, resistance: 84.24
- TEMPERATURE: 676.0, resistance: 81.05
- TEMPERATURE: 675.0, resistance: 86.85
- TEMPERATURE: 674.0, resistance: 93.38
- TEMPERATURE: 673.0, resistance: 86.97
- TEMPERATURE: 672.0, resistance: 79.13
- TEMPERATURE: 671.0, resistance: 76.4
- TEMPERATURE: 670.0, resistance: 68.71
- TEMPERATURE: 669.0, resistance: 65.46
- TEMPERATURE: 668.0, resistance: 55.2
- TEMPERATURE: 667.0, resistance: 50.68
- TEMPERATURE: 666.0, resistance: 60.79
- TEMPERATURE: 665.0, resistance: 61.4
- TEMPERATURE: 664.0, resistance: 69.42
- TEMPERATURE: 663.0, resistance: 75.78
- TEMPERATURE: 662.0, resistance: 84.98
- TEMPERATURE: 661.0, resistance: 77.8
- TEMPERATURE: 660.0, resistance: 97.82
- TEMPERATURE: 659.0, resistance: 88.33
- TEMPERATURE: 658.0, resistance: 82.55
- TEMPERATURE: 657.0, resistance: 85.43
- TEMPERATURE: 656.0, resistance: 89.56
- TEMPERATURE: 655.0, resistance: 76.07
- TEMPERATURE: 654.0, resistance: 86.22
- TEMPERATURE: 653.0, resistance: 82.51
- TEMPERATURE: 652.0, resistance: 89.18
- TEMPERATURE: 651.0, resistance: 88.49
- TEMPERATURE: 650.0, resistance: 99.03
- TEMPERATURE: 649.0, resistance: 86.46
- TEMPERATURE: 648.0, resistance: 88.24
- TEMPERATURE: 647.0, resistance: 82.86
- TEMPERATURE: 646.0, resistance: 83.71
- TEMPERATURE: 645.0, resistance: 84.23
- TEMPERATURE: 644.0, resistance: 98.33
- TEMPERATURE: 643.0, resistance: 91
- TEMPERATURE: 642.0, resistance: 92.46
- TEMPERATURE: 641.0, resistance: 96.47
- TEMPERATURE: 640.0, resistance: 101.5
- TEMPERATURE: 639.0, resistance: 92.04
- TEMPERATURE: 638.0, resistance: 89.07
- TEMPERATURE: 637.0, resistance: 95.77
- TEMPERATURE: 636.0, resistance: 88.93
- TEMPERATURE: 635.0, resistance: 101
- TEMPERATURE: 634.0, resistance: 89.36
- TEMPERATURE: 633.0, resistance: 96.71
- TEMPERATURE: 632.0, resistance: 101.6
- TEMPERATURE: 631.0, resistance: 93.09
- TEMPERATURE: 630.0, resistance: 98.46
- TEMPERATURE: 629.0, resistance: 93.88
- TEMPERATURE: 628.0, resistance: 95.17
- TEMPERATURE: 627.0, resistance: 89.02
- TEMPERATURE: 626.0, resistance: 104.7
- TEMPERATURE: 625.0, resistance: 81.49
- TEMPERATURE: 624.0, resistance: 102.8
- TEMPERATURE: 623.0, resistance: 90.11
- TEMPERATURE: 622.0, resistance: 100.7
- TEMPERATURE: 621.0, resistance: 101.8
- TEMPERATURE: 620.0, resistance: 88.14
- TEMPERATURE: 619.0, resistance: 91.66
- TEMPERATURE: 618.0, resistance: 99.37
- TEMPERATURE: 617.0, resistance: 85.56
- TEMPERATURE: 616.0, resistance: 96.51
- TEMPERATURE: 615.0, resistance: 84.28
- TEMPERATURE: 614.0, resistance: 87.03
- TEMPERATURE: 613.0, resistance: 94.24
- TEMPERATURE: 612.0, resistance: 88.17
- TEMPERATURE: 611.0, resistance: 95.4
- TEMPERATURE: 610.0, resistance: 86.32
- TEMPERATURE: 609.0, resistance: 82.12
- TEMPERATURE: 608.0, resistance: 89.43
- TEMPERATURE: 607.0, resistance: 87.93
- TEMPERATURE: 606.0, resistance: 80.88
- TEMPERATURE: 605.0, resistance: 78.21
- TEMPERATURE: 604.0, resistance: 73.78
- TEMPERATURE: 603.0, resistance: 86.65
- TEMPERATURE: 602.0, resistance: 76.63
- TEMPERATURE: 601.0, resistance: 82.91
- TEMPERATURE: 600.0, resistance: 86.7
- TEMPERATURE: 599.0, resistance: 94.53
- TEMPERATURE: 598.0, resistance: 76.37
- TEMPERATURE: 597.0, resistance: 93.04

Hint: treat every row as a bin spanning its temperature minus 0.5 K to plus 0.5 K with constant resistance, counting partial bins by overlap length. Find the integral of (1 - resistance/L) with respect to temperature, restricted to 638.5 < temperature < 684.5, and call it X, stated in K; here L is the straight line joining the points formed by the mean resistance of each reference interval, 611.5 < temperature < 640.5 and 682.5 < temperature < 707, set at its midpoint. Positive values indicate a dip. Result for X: 3.7 K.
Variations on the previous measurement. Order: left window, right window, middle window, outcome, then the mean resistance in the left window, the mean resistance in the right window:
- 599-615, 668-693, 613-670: -1.9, 85.4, 84.1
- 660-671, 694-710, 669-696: -2.6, 68.8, 89.4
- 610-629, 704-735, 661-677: 3.1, 93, 89.1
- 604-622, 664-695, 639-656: -0.8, 89.1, 81.4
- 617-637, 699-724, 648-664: 1.5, 94.9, 93.8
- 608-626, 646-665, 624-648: -1.4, 91.8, 84.4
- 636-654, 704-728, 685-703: 1.0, 90.5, 92.9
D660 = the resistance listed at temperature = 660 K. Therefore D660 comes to 97.82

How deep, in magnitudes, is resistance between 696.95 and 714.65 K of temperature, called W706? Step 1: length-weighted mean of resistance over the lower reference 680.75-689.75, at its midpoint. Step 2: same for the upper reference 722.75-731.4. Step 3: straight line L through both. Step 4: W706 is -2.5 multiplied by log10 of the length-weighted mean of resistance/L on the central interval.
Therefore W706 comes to -0.130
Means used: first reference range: 85.8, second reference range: 78.8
